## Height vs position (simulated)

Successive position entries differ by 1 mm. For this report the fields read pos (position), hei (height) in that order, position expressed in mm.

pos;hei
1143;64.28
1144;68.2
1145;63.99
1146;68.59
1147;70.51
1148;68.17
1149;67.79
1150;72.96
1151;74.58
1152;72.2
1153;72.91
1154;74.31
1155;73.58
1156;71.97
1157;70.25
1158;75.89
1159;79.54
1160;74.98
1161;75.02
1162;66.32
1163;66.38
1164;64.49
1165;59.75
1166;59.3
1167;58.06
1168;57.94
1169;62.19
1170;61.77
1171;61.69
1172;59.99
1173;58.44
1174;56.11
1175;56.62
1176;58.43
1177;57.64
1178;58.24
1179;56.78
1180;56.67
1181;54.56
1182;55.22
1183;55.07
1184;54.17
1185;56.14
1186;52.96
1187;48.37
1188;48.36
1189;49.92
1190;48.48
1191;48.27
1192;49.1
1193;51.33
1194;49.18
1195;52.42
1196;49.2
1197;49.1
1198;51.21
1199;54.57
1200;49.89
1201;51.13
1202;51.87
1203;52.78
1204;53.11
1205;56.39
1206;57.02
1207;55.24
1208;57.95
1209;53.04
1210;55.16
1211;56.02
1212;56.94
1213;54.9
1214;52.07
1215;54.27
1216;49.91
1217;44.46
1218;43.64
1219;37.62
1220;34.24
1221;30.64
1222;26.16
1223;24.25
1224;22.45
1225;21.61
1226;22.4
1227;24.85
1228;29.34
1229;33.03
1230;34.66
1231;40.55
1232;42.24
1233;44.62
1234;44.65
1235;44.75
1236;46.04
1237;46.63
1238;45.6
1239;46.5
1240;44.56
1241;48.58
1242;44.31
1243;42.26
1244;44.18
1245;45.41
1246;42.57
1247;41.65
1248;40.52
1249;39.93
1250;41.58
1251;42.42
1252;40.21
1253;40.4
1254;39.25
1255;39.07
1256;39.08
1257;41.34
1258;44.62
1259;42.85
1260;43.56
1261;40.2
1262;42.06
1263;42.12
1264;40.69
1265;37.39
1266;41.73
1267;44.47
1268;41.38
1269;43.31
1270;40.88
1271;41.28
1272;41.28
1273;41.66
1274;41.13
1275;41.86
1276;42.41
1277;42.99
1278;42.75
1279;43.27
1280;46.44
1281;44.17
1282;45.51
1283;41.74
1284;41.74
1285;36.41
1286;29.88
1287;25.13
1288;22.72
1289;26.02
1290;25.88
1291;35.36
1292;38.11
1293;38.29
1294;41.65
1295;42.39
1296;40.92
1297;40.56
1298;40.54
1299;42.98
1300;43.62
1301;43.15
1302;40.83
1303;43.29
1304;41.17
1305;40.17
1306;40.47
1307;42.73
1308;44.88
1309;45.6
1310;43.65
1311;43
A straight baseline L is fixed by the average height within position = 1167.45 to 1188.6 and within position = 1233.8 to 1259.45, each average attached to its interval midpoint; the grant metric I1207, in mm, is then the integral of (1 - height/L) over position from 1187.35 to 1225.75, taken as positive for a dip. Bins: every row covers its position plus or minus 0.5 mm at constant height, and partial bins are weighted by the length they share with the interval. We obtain 2.84 mm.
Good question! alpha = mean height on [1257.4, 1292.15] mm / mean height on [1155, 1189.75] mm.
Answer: 0.65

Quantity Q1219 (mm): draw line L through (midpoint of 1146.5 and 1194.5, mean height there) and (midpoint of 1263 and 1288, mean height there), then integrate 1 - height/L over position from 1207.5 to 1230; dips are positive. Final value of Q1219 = 5.2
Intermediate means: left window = 61.5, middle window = 40.1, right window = 40.5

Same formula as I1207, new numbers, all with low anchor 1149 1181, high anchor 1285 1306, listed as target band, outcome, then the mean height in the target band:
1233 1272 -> 3.18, 42.6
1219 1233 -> 5.78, 30.5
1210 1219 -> 0.60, 51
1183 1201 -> 2.58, 50.9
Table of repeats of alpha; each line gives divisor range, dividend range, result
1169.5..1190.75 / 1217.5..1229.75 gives 0.53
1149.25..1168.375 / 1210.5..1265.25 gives 0.59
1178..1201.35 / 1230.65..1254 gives 0.84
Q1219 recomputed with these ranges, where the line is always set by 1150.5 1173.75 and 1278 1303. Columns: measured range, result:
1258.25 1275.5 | 0.8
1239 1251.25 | 1.3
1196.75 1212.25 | 1.0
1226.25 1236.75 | 2.7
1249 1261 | 1.3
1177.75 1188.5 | 1.5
